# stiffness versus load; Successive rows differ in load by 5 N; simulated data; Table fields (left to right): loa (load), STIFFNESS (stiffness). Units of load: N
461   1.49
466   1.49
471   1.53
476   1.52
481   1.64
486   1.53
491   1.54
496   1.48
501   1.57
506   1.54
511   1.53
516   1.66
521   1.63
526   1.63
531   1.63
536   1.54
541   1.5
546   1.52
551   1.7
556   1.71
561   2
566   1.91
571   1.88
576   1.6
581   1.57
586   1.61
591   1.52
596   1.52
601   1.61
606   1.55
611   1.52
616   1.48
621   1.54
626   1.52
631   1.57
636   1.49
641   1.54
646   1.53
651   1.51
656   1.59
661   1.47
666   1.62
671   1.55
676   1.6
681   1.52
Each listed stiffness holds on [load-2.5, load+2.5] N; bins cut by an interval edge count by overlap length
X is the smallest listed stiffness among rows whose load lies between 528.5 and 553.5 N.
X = 1.5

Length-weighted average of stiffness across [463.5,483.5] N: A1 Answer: 1.54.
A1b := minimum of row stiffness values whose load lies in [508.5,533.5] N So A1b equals 1.53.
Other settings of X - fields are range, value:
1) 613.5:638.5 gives 1.48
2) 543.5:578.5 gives 1.52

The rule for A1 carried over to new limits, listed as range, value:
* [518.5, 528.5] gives 1.63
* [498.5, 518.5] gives 1.57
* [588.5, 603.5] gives 1.55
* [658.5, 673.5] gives 1.55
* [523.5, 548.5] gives 1.56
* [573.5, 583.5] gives 1.59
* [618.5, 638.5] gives 1.53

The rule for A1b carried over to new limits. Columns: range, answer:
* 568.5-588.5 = 1.57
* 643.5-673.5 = 1.47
